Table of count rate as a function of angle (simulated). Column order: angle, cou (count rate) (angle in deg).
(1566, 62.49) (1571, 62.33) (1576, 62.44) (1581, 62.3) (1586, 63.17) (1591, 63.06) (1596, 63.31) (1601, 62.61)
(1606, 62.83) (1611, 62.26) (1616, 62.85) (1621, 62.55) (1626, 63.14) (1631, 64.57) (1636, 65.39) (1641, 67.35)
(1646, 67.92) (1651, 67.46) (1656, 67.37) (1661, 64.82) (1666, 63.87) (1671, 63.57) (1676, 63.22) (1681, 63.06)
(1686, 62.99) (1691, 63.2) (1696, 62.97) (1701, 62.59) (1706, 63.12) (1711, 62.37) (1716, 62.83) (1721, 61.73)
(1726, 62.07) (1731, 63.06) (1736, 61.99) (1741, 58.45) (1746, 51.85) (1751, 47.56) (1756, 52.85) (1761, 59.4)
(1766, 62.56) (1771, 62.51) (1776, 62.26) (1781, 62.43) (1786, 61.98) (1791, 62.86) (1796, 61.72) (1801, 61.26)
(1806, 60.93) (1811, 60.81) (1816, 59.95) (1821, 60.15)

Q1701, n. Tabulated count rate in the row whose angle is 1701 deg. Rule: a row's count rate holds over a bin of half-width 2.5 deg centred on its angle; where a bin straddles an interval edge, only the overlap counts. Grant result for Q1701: 62.59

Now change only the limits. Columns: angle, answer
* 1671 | 63.57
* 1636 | 65.39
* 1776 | 62.26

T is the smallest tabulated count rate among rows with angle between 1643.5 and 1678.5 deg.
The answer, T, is 63.22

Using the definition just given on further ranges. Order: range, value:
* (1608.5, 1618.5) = 62.26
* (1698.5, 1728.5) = 61.73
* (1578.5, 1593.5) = 62.3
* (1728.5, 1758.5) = 47.56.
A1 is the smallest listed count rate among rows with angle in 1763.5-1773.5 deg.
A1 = 62.51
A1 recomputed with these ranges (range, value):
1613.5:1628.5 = 62.55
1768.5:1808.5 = 60.93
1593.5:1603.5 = 62.61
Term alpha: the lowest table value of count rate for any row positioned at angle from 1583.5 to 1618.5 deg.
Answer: 62.26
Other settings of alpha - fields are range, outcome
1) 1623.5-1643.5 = 63.14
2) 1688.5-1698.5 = 62.97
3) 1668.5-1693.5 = 62.99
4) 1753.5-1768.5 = 52.85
